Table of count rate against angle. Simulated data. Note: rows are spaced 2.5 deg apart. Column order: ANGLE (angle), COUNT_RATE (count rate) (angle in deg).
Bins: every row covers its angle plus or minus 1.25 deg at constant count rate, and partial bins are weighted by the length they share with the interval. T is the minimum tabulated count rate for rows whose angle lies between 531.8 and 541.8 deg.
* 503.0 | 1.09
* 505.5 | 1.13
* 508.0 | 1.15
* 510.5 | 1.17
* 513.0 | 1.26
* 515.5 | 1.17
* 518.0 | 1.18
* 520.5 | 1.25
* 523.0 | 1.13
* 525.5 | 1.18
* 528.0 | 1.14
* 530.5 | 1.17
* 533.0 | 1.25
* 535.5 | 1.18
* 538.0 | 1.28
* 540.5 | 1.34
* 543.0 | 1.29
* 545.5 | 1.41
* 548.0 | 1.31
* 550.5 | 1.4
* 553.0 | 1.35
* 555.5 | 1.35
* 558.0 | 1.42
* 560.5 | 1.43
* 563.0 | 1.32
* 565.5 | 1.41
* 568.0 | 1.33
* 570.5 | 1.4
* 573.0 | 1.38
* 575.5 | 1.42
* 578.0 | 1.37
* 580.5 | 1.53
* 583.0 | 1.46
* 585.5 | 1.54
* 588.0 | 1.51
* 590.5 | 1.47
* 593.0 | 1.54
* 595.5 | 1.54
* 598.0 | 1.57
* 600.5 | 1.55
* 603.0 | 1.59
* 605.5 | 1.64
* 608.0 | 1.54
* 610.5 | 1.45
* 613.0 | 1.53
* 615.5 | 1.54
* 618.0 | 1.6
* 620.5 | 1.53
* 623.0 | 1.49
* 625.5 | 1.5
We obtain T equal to 1.18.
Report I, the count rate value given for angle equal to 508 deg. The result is 1.15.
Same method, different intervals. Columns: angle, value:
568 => 1.33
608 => 1.54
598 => 1.57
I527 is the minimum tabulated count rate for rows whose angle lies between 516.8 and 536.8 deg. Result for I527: 1.13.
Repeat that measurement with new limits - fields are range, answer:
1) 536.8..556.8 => 1.28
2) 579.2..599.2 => 1.46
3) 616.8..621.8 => 1.53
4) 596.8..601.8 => 1.55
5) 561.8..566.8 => 1.32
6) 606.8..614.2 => 1.45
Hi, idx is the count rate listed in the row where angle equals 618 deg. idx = 1.6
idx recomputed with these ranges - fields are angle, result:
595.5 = 1.54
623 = 1.49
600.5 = 1.55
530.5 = 1.17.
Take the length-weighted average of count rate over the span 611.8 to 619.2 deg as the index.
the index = 1.56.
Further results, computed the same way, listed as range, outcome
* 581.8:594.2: 1.5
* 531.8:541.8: 1.26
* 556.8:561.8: 1.42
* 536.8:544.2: 1.3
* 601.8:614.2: 1.55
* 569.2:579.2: 1.39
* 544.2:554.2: 1.37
